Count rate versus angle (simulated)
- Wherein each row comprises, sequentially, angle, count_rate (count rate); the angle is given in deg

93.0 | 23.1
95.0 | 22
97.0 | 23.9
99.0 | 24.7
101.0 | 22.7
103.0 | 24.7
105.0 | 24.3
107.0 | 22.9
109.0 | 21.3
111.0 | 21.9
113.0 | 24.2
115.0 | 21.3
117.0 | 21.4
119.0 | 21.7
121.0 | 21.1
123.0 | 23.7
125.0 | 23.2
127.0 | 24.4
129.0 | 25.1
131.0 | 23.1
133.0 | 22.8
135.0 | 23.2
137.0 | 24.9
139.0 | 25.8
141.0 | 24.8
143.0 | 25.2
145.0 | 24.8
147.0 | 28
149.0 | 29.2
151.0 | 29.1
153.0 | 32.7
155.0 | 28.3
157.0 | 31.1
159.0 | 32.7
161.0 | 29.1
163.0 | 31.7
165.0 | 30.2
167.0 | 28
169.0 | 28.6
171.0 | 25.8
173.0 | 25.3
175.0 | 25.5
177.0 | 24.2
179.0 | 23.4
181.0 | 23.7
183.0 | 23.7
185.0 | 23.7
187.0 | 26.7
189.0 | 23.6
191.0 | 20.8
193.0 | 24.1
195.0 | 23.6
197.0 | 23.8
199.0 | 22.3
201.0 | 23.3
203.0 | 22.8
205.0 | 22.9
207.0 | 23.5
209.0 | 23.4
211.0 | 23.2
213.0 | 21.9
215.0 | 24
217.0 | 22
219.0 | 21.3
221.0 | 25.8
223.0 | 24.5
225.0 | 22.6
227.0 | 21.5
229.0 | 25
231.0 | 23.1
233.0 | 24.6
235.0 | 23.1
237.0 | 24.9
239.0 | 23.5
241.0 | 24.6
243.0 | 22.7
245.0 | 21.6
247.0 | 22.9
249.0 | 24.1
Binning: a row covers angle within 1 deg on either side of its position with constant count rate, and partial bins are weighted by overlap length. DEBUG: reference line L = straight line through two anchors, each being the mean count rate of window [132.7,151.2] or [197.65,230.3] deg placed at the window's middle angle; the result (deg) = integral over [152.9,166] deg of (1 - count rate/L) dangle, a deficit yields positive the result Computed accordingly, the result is -2.91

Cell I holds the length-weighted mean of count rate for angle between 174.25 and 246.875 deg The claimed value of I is 23.5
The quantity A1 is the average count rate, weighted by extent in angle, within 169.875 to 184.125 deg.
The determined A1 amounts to 24.5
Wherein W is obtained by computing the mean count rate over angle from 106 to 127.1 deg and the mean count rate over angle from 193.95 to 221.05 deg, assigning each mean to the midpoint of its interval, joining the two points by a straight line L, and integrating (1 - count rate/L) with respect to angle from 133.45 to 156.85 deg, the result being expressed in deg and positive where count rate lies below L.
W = -4.5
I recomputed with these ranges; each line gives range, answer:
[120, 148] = 24.3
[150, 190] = 27.4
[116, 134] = 22.9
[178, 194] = 23.7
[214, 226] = 23.4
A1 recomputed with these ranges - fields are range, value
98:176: 25.6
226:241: 23.7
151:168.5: 30.3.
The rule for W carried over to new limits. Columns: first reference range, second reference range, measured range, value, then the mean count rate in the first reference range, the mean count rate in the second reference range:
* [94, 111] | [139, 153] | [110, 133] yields 2.0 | 23.2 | 27.2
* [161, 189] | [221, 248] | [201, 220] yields 1.4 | 26.2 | 23.5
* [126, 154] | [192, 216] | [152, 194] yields -3.8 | 25.9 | 23.2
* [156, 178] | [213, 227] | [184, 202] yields 1.6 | 28.4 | 23.1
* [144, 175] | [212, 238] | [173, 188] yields 1.5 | 28.9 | 23.4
